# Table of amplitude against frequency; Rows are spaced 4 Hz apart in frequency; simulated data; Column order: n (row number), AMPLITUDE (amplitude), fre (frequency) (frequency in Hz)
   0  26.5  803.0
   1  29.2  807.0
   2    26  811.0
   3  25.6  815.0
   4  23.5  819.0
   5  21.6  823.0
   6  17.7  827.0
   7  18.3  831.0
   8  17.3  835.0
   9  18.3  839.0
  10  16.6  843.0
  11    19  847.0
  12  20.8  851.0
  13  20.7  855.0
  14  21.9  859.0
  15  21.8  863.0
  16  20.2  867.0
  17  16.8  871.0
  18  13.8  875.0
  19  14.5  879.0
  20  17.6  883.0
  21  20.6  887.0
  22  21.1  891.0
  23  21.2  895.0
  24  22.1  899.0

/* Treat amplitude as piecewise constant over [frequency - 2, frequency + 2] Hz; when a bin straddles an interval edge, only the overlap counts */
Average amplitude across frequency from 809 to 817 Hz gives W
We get 25.8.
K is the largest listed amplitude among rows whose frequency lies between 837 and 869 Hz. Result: 21.9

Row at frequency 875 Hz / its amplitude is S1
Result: 13.8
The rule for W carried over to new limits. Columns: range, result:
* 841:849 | 17.8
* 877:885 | 16.1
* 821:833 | 19.2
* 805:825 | 25.2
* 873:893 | 17.5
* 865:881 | 16.3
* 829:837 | 17.8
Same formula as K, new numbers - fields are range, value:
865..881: 20.2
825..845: 18.3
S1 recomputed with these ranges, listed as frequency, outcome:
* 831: 18.3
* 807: 29.2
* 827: 17.7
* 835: 17.3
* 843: 16.6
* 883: 17.6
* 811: 26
